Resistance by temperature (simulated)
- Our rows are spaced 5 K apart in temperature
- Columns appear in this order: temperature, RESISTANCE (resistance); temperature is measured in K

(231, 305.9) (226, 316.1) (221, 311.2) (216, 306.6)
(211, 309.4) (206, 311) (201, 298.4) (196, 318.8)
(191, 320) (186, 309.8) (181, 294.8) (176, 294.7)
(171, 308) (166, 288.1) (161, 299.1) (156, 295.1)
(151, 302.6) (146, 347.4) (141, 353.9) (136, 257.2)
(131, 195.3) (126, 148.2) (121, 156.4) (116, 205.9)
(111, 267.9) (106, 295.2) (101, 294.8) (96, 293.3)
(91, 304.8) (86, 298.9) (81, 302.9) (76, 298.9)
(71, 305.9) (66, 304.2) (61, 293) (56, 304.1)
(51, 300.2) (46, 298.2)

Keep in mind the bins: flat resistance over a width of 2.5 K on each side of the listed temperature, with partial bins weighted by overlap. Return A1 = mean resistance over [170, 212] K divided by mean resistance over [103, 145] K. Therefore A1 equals 1.28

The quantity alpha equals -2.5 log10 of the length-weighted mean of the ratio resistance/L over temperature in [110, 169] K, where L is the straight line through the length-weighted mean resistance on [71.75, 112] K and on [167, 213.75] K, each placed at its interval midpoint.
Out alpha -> 0.161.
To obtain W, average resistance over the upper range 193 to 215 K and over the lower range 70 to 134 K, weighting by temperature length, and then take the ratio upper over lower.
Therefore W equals 1.20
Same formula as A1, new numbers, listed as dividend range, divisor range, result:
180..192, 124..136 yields 1.62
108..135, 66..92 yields 0.66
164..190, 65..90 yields 0.99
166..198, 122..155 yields 1.16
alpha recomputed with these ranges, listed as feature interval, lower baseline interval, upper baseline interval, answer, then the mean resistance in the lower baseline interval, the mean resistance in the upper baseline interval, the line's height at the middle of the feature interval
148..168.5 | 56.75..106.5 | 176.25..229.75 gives 0.03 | 300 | 309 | 305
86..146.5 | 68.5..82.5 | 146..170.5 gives 0.17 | 303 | 302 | 302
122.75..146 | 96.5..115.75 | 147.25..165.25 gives 0.18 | 277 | 301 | 291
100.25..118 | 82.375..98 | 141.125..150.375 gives 0.18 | 299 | 340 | 313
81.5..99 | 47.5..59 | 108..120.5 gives -0.17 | 301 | 226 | 256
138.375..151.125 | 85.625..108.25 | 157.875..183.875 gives -0.15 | 297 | 297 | 297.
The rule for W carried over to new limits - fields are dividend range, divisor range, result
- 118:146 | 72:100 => 0.78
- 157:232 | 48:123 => 1.08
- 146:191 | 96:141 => 1.27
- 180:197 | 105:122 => 1.34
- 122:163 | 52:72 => 0.90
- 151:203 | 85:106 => 1.02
